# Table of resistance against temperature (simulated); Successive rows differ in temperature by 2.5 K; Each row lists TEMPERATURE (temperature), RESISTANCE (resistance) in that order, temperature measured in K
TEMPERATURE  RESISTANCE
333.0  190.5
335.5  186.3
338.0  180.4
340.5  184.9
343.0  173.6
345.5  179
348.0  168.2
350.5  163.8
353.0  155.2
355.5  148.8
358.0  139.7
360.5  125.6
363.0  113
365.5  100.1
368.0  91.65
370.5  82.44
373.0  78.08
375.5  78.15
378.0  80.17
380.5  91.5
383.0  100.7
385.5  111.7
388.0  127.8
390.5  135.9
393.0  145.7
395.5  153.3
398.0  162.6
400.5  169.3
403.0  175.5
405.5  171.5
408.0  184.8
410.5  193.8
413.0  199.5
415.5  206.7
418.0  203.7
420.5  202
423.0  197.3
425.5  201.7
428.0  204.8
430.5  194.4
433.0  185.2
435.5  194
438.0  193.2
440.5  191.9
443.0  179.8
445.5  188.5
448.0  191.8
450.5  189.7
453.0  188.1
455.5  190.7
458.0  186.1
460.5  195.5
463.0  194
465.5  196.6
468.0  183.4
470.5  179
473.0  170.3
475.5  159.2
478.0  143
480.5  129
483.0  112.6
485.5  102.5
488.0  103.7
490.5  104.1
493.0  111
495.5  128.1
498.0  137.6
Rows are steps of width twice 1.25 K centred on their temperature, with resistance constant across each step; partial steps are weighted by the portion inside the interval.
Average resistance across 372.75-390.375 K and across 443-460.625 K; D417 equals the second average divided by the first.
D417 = 1.91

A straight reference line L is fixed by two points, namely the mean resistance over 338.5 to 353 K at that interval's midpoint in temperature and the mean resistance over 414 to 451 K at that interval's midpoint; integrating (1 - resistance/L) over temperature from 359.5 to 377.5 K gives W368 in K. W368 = 8.5 K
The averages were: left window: 173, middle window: 94.5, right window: 195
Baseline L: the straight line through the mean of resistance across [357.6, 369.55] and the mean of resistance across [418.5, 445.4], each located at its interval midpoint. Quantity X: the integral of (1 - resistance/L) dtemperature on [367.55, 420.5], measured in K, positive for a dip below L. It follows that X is 3.4 K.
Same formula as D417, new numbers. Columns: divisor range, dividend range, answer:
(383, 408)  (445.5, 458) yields 1.27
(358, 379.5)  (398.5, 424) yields 1.97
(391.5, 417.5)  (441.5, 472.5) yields 1.07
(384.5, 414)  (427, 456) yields 1.19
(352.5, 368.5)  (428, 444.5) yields 1.53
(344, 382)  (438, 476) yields 1.55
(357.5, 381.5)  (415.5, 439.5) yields 2.04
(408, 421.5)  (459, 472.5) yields 0.94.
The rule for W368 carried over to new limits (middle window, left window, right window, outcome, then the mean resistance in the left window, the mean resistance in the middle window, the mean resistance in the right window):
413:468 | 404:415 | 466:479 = -4.6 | 188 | 194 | 169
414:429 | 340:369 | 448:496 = -5.0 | 145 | 203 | 158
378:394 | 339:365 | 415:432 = 5.6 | 154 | 115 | 201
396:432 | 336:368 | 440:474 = -3.5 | 151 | 190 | 188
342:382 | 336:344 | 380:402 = 9.9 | 180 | 123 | 135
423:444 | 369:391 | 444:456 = -3.3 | 97.1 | 194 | 189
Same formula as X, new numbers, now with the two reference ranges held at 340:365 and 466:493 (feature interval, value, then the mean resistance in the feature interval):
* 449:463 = -4.8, 190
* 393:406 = -1.5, 164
